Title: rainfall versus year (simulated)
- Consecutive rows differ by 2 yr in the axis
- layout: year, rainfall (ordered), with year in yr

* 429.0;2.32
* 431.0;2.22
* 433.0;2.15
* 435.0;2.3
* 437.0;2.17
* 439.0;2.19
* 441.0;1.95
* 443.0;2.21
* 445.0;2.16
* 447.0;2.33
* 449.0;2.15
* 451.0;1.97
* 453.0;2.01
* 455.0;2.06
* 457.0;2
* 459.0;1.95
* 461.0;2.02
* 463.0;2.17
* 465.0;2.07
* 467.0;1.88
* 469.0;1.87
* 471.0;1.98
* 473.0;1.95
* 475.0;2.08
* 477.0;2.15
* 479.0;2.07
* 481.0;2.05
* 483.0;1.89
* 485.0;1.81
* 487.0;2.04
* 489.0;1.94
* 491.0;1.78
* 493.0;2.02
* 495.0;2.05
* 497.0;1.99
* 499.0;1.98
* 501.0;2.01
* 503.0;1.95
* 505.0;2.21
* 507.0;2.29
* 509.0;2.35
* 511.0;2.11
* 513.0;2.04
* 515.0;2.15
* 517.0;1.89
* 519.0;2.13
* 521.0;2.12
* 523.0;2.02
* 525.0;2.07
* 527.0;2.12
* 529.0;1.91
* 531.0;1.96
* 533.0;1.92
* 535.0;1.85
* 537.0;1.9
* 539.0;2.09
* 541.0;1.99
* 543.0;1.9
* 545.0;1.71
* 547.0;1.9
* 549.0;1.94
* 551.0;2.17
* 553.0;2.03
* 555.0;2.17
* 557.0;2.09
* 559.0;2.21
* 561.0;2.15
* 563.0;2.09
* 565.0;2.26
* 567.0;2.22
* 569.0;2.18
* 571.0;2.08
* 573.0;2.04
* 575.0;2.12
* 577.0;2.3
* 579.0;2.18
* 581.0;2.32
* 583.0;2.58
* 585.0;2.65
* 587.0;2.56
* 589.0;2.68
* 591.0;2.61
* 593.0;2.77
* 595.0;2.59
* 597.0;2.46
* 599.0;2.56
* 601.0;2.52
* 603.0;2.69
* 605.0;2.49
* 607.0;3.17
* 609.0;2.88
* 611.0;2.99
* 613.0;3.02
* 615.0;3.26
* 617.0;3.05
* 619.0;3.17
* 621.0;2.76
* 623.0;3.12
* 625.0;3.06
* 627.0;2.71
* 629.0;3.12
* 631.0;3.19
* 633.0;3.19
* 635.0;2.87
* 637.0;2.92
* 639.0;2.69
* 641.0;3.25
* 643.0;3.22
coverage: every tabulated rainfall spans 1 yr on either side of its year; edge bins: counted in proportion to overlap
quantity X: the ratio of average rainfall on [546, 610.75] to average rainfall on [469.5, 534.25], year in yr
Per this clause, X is 1.17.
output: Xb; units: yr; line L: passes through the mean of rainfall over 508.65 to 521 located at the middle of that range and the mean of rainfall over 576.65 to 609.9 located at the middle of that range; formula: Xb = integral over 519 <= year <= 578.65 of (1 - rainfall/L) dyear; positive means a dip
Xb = 6.6 yr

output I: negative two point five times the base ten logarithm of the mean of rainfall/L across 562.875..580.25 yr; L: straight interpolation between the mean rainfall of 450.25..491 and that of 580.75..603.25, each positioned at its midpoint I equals 0.148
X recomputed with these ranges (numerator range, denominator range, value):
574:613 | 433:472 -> 1.25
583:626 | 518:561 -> 1.39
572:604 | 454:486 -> 1.24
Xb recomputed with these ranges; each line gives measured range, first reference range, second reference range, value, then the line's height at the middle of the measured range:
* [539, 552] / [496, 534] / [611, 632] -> 2.2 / 2.34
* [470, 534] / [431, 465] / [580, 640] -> 8.6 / 2.35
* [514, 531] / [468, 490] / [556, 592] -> 0.6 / 2.13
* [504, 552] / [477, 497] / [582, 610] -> 4.1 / 2.23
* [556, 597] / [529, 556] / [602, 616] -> 2.0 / 2.46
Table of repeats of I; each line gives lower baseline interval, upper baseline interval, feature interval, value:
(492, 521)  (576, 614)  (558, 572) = 0.130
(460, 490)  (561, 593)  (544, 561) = 0.111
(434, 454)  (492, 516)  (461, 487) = 0.063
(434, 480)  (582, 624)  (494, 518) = 0.113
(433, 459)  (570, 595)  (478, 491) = 0.131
